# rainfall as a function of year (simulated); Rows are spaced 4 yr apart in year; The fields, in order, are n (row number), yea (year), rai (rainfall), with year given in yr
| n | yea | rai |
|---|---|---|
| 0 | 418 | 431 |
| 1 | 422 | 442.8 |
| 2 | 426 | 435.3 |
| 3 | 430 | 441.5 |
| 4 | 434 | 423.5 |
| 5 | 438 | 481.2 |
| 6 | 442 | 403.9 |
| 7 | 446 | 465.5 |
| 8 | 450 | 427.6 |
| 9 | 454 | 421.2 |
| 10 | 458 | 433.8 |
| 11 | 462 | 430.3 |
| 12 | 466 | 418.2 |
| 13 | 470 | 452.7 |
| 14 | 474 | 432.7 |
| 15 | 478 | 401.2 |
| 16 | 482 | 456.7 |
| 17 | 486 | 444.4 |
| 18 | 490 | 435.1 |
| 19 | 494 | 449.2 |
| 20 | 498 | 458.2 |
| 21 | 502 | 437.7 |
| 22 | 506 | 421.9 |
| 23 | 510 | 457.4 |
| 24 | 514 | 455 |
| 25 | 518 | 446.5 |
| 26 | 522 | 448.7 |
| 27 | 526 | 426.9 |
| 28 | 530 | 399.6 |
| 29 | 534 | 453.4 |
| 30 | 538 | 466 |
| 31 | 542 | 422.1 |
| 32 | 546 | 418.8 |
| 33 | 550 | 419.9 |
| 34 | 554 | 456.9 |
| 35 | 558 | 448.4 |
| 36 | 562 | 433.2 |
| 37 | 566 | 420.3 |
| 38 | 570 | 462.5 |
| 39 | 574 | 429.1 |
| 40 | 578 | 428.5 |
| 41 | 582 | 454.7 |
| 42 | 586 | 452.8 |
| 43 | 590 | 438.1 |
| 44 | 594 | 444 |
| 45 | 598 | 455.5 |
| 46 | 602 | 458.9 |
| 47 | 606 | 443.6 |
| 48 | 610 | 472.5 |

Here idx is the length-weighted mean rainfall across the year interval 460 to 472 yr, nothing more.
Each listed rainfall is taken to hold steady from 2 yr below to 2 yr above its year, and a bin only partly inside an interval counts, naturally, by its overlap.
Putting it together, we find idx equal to 434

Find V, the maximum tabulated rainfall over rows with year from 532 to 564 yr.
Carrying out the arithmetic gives 466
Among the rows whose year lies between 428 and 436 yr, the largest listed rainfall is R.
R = 441.5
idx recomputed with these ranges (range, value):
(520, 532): 425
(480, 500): 449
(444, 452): 447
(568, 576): 446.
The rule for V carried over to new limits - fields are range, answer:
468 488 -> 456.7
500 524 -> 457.4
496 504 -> 458.2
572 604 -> 458.9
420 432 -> 442.8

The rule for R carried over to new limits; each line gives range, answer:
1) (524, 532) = 426.9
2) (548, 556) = 456.9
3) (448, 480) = 452.7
